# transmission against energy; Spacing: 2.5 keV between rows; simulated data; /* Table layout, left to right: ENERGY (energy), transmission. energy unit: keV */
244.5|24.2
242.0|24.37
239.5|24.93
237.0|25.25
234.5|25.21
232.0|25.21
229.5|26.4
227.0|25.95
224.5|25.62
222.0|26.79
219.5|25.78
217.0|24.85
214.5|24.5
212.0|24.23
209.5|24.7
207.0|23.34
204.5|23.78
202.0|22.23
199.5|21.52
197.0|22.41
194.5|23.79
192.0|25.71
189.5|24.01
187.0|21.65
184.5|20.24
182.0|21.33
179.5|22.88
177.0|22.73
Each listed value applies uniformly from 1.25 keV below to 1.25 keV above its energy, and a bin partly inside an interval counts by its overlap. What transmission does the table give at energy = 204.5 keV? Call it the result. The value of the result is 23.78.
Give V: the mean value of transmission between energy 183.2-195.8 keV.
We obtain 23.1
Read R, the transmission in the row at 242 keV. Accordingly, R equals 24.37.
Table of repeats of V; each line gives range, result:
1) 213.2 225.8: 25.5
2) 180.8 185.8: 20.8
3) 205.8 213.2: 24.1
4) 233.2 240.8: 25.1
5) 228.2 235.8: 25.6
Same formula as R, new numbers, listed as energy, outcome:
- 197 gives 22.41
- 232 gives 25.21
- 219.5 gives 25.78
